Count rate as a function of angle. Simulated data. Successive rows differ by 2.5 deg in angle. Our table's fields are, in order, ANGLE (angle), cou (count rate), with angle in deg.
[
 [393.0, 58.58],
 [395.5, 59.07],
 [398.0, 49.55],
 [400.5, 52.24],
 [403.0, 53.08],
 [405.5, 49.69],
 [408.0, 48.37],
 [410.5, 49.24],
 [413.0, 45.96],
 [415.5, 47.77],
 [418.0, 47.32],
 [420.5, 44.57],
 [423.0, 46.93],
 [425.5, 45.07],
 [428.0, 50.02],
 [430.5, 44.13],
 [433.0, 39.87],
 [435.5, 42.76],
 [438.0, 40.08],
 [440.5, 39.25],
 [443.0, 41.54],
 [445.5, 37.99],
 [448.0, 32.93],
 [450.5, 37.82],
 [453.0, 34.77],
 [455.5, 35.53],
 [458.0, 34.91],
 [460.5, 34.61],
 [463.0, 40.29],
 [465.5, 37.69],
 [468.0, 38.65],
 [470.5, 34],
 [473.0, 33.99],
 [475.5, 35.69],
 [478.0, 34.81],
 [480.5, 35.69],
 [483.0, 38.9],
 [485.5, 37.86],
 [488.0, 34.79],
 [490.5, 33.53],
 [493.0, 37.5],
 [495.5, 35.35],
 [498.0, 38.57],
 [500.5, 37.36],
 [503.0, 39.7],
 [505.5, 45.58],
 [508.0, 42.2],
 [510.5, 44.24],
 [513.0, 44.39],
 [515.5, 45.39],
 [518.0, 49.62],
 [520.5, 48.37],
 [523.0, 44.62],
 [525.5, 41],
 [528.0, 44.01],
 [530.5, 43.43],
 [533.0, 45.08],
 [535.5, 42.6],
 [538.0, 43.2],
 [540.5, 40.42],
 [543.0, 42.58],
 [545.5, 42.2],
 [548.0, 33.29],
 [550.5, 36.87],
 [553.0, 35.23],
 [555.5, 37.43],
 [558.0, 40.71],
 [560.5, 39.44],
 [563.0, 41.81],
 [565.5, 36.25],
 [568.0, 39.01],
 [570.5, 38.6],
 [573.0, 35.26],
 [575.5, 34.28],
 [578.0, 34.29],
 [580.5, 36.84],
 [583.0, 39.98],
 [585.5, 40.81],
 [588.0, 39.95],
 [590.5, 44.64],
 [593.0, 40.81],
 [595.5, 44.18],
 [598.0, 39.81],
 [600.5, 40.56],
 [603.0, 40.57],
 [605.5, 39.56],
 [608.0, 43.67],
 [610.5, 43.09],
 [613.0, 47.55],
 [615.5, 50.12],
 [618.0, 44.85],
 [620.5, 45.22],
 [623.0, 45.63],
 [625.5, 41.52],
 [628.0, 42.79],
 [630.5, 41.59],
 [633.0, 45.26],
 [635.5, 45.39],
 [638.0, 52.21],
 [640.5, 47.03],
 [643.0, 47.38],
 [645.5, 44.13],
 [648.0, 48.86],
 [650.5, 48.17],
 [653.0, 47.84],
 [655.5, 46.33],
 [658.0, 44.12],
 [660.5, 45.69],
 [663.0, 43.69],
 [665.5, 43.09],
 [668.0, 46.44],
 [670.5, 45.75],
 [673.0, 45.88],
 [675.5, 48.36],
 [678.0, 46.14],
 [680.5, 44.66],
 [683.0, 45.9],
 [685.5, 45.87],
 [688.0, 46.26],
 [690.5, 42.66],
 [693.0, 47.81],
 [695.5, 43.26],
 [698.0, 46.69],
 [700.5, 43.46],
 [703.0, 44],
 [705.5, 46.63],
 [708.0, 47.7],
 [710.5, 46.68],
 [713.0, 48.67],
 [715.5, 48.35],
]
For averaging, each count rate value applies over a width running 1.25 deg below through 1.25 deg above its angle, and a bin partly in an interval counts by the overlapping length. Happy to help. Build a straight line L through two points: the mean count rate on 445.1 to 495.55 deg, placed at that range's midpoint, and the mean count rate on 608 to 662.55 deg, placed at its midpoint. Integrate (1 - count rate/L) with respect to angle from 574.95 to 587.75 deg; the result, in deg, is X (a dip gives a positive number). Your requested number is 1.52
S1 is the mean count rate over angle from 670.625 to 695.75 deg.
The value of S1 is 45.8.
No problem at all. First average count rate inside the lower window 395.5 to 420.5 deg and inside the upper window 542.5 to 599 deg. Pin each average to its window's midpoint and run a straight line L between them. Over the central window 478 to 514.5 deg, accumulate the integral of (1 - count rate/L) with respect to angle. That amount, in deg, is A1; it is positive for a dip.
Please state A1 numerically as 3.99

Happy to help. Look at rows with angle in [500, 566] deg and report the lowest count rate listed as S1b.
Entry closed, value 33.29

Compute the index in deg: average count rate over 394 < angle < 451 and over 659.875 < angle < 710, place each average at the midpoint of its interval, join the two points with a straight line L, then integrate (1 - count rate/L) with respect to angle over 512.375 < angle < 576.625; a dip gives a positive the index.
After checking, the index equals 6.5 deg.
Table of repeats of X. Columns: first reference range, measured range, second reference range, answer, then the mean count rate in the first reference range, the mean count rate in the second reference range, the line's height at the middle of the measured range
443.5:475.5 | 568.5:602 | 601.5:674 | 2.66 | 36.2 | 45.3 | 42.6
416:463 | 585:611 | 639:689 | 1.71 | 40.7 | 46.1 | 44.5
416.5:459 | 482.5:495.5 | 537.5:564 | 1.27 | 41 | 39.2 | 40.2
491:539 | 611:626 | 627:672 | -0.25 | 42.6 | 45.9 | 45.1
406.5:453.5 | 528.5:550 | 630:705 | 1.39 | 43.1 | 45.8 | 44.4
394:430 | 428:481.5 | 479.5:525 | 8.83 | 49.2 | 40.8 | 45.2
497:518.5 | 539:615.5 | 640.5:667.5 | 7.78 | 42.8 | 46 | 44.3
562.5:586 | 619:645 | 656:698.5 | -2.12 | 37.5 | 45.4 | 41.9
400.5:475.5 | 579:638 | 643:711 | 2.23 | 41.8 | 45.8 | 44.6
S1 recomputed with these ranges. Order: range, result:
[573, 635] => 41.9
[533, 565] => 39.8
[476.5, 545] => 41.1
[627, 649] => 46.1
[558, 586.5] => 38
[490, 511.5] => 39.5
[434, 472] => 37.5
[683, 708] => 45.3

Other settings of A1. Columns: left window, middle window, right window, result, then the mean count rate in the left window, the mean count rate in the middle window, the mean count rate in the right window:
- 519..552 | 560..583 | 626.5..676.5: 3.1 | 42.1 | 37.4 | 46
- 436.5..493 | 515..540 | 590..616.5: -3.2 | 36.7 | 44.6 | 43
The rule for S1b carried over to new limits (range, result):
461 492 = 33.53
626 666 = 41.59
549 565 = 35.23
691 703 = 43.26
